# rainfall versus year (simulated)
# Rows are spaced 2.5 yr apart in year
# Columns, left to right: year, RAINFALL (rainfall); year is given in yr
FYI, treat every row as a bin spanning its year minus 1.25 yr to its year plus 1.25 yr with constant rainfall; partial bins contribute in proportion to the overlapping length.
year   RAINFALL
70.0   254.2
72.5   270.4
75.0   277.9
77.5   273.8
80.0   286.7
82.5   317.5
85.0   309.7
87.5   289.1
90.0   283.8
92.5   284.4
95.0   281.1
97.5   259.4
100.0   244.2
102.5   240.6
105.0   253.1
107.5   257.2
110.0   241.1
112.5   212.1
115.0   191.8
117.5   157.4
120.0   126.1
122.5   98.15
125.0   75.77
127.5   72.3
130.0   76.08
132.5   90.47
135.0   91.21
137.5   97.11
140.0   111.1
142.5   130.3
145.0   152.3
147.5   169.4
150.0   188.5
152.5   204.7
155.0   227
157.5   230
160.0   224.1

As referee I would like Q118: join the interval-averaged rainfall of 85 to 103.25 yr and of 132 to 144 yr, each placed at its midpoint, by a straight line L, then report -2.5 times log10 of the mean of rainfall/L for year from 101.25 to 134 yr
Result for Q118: 0.20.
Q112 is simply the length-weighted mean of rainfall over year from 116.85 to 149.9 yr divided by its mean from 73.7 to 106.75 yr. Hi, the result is 0.4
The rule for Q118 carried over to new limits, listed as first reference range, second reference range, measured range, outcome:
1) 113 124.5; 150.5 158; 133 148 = 0.49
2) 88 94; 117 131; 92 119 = -0.18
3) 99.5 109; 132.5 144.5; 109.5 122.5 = 0.17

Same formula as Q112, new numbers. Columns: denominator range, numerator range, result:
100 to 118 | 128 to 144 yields 0.44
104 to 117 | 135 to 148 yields 0.56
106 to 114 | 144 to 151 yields 0.72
